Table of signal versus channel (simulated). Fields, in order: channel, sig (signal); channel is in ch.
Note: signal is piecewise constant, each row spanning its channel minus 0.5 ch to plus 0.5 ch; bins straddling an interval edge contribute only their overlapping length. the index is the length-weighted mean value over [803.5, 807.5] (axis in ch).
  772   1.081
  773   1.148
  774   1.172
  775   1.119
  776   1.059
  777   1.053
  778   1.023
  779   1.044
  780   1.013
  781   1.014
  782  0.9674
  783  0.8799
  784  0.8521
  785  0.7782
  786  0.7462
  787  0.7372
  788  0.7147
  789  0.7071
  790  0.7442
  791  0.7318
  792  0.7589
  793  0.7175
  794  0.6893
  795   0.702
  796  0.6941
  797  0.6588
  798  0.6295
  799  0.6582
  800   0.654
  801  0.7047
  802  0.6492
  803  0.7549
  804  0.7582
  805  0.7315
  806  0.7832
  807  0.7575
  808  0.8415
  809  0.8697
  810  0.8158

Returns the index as 0.758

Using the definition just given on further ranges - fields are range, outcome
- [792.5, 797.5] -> 0.692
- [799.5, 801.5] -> 0.679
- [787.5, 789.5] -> 0.711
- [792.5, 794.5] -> 0.703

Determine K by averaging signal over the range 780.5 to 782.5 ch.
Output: 0.991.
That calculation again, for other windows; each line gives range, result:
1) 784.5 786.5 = 0.762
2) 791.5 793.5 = 0.738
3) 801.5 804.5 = 0.721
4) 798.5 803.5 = 0.684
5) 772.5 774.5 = 1.16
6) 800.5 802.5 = 0.677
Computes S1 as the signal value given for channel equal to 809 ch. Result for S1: 0.8697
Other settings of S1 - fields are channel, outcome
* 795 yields 0.702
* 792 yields 0.7589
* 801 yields 0.7047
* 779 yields 1.044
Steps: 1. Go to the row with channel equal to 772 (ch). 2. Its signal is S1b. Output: 1.081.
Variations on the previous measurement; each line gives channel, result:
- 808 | 0.8415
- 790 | 0.7442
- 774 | 1.172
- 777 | 1.053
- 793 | 0.7175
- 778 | 1.023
